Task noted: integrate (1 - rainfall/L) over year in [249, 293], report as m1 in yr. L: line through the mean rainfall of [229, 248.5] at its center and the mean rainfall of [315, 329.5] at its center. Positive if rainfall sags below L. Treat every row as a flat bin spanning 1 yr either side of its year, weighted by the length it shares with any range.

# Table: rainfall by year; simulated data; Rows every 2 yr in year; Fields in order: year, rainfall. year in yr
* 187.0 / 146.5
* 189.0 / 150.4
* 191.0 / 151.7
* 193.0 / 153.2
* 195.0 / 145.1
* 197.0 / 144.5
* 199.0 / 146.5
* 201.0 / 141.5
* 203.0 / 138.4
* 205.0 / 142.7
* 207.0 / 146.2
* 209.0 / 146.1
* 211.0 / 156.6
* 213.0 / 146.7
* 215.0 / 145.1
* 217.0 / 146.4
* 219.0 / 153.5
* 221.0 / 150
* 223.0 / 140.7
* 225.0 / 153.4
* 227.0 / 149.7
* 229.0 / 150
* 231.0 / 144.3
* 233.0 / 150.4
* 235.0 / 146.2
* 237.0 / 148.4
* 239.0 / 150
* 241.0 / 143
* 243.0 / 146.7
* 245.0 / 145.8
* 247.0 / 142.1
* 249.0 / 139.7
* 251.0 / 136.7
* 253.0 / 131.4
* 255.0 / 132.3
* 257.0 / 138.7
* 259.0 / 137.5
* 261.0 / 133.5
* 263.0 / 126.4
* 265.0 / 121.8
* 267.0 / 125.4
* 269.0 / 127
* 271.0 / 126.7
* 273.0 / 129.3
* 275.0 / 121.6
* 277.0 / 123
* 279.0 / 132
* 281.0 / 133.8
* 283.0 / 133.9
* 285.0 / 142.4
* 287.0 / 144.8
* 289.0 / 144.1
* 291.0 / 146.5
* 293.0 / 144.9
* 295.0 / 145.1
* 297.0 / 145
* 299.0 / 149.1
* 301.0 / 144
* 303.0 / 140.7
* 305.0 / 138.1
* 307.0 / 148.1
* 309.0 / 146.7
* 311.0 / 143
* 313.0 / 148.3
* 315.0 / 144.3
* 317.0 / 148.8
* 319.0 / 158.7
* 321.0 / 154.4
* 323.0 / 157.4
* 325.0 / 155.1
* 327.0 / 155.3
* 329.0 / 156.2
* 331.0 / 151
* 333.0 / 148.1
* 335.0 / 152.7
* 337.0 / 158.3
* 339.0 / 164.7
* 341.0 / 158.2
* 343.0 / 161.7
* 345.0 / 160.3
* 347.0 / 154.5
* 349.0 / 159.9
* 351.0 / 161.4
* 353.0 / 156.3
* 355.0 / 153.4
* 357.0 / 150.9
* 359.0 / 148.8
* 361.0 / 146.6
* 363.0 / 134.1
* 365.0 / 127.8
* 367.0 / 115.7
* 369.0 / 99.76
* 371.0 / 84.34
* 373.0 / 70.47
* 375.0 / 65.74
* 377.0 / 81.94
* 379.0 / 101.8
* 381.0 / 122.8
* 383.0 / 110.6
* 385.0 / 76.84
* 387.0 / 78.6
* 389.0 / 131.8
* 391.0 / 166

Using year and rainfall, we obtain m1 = 4.8 yr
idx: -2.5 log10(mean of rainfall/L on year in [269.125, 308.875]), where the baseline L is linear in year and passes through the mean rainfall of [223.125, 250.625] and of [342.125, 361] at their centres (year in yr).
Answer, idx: 0.09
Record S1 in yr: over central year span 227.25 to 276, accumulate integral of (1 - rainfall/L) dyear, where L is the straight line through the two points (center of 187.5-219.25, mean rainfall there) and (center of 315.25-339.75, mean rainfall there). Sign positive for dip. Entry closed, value 4.0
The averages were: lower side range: 147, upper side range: 155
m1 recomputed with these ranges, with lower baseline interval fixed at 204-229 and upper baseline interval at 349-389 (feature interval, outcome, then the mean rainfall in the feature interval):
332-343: -3.0 yr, 157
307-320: -2.0 yr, 148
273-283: 0.5 yr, 128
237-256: 0.1 yr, 141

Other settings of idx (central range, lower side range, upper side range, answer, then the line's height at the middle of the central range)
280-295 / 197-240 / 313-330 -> 0.072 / 151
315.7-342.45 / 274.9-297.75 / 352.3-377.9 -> -0.216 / 127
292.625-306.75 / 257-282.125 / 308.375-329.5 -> -0.011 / 143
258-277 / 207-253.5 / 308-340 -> 0.169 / 149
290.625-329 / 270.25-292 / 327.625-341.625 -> -0.019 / 146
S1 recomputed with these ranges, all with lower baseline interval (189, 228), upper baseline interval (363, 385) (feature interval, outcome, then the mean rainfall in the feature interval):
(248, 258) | -0.11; 136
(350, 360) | -4.77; 154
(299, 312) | -2.73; 144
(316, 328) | -4.31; 155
